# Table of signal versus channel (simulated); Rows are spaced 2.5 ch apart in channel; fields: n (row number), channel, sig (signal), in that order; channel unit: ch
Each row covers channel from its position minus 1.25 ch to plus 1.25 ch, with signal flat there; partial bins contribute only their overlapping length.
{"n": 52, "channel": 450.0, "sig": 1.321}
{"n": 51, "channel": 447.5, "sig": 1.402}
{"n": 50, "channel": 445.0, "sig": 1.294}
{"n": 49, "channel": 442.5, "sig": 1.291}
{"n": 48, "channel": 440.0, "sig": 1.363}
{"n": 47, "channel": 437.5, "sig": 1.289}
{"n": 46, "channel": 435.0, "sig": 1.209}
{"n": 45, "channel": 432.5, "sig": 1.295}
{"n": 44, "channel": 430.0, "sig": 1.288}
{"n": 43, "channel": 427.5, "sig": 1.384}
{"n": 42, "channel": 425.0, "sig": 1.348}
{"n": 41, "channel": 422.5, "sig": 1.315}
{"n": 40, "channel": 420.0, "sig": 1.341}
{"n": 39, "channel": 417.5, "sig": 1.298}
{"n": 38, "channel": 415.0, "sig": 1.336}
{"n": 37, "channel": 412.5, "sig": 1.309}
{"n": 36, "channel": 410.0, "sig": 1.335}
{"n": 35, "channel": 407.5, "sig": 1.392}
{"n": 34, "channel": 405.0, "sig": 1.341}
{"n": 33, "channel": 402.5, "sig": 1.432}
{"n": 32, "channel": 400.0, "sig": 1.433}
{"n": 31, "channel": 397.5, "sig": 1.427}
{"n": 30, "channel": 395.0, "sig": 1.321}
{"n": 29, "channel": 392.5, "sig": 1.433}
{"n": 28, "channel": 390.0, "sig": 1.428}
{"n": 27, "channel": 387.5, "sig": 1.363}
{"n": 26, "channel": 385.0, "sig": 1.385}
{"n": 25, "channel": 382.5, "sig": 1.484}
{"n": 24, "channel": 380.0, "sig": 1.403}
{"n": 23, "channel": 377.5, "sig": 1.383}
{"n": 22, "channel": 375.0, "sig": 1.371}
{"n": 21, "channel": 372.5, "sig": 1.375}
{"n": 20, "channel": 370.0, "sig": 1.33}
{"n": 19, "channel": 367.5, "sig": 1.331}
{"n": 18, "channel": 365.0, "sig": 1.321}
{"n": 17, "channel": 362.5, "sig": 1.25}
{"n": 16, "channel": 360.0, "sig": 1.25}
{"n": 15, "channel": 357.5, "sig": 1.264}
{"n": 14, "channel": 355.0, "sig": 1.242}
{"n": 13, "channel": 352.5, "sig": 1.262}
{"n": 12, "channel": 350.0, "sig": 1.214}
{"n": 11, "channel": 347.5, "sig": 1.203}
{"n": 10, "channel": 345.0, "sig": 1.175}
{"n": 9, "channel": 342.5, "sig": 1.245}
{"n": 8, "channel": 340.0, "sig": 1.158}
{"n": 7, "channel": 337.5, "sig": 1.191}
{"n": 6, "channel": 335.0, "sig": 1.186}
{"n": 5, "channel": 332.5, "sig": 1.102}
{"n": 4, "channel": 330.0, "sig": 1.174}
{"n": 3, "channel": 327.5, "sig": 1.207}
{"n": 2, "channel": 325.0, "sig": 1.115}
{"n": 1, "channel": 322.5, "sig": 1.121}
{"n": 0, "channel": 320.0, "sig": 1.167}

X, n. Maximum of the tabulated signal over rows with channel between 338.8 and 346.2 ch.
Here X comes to 1.245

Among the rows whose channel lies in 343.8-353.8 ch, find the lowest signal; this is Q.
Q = 1.175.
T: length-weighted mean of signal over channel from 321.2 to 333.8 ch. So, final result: 1.14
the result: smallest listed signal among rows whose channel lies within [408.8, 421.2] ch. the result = 1.298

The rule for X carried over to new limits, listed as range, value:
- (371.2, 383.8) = 1.484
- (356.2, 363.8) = 1.264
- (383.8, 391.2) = 1.428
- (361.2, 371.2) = 1.331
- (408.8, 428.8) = 1.384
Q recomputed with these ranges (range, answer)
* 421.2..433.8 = 1.288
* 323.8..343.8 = 1.102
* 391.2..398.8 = 1.321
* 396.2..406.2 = 1.341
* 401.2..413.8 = 1.309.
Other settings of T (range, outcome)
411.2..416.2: 1.32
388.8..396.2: 1.39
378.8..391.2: 1.41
